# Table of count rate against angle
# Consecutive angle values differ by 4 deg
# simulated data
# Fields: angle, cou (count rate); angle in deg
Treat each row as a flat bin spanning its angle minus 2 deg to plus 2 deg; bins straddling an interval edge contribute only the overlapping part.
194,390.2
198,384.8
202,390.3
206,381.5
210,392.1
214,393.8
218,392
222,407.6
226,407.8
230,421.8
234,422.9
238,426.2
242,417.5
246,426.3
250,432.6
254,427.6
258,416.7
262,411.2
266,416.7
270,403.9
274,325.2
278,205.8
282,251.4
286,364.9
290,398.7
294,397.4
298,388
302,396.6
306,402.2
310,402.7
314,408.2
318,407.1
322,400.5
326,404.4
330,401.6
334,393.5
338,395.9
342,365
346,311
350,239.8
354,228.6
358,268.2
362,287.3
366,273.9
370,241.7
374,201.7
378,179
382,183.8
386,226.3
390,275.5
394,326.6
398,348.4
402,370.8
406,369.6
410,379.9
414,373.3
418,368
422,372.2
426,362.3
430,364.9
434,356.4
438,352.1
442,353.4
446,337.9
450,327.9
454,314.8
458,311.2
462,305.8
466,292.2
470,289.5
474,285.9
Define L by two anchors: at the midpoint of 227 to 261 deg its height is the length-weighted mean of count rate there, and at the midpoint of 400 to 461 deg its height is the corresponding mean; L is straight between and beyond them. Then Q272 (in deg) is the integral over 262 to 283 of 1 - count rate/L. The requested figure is 4.09 deg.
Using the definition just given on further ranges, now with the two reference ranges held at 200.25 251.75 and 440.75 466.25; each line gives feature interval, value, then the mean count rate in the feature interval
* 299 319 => -1.36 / 402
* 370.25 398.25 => 8.48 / 242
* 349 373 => 6.85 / 255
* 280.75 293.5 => 1.14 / 350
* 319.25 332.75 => -1.15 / 402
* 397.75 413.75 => -1.42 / 370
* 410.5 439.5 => -2.86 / 365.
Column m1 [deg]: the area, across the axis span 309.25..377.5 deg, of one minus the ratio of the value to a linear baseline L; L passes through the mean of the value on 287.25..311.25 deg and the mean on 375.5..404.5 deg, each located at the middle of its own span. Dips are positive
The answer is 2.8 deg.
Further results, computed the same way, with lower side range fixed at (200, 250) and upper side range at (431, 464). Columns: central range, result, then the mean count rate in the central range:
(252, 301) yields 2.9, 368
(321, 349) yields -0.4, 376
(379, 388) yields 3.9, 202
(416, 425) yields -0.7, 369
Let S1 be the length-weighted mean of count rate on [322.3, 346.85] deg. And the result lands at 383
